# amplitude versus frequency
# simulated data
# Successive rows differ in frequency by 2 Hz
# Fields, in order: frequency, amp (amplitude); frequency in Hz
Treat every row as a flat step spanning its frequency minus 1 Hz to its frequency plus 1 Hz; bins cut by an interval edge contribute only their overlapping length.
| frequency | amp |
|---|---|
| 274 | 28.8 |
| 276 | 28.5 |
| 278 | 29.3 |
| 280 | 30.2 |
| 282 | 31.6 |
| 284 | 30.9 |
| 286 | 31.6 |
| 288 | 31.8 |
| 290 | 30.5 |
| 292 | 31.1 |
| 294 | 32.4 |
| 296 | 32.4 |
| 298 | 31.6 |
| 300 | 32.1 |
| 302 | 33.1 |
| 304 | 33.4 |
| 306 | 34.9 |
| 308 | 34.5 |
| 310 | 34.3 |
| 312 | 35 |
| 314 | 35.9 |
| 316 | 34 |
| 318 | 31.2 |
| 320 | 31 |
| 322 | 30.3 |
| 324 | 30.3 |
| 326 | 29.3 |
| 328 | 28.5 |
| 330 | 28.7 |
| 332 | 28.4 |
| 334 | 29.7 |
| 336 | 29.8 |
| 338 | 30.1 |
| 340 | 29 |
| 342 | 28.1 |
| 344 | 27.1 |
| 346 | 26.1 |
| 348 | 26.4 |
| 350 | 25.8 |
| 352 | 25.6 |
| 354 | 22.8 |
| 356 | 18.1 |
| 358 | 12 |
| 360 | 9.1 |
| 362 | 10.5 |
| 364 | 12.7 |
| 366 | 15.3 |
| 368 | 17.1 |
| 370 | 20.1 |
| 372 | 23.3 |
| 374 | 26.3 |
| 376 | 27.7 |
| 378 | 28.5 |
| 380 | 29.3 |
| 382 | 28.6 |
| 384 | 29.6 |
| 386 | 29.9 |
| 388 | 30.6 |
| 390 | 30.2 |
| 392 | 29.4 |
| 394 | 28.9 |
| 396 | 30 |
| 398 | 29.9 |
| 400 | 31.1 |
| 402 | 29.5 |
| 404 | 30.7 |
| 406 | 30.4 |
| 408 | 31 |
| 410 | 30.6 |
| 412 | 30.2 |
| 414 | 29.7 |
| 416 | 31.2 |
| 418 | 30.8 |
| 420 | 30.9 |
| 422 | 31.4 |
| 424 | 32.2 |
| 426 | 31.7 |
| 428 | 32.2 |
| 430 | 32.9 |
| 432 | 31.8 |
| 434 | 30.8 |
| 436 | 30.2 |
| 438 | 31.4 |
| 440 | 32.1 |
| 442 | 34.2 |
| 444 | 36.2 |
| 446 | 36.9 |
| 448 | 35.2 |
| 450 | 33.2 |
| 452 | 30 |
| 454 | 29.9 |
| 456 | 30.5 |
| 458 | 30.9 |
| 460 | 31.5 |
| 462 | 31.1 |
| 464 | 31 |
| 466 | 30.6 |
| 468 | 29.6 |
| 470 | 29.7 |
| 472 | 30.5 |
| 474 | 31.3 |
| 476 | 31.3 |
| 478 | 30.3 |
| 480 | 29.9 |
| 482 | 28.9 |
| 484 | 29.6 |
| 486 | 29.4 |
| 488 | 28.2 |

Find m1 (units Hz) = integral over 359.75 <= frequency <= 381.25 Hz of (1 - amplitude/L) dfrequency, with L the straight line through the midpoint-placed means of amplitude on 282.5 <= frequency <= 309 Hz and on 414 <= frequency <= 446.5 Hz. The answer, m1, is 7.8 Hz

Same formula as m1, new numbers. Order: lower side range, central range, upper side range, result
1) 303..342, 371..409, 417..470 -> 2.9 Hz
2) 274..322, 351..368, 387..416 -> 8.3 Hz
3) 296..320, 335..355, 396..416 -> 3.2 Hz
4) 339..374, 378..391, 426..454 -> -2.6 Hz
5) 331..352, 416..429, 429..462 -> -0.1 Hz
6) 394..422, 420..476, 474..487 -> -2.9 Hz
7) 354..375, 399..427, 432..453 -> -4.3 Hz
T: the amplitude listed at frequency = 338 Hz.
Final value 30.1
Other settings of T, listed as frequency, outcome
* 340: 29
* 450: 33.2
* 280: 30.2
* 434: 30.8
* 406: 30.4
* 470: 29.7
